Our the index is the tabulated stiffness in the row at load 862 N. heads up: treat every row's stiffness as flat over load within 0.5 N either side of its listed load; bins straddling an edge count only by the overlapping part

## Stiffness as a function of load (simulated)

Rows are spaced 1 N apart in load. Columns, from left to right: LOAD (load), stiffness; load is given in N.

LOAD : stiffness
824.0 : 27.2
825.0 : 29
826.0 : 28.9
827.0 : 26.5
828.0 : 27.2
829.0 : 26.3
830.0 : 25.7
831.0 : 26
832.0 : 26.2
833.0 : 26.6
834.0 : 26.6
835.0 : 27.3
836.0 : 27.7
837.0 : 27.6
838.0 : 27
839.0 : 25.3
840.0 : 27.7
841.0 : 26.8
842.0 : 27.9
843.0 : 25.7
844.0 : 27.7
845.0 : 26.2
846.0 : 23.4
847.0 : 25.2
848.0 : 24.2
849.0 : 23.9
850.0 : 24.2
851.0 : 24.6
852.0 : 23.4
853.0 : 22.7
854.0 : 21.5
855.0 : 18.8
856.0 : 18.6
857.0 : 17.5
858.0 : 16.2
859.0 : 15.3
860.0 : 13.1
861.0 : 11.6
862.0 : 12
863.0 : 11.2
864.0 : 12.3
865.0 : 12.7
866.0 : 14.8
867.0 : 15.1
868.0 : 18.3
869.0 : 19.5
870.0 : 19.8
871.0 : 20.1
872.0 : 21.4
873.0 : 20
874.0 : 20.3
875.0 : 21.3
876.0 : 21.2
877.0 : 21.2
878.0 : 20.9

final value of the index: 12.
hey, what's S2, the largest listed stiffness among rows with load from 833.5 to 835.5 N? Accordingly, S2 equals 27.3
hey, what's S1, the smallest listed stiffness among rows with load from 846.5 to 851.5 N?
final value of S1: 23.9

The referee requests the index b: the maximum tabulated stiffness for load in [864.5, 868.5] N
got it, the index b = 18.3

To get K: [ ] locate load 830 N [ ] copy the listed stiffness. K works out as 25.7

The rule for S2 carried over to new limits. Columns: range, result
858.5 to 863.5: 15.3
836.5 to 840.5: 27.7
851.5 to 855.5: 23.4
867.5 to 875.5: 21.4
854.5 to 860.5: 18.8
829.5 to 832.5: 26.2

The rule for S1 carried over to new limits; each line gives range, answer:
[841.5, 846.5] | 23.4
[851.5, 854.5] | 21.5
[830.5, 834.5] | 26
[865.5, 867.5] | 14.8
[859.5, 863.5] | 11.2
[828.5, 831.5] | 25.7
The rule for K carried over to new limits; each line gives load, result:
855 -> 18.8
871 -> 20.1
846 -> 23.4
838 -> 27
